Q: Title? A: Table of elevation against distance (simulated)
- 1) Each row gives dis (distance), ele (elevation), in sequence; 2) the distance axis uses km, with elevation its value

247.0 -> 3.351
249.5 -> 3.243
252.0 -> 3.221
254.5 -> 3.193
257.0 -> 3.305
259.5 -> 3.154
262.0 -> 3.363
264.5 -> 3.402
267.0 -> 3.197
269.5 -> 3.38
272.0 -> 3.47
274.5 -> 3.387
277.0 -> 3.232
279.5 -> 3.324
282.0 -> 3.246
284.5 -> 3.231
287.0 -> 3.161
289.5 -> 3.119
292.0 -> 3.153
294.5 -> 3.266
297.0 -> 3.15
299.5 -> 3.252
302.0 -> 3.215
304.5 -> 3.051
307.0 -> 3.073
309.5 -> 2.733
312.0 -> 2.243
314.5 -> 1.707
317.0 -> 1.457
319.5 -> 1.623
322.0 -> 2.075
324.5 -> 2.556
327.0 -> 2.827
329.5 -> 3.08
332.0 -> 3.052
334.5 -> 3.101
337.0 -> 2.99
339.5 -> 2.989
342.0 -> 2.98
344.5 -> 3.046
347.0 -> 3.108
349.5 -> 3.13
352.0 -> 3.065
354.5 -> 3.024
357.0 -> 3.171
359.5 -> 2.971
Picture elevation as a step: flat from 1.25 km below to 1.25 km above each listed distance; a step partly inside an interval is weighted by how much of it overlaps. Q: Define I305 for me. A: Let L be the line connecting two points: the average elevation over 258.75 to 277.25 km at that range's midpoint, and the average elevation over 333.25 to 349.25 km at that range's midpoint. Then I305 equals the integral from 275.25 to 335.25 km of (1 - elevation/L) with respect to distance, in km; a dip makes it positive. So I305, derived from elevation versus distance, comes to 6.72 km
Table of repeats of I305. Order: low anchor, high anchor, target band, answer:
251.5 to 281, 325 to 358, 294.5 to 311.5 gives 0.6 km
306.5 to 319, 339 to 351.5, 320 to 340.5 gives -1.1 km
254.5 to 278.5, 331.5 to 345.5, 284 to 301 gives 0.1 km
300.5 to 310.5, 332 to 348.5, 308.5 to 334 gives 5.7 km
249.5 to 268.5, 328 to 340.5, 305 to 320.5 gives 4.6 km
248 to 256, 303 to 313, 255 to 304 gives -4.0 km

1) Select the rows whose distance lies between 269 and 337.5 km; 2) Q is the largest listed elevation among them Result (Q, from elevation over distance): 3.47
